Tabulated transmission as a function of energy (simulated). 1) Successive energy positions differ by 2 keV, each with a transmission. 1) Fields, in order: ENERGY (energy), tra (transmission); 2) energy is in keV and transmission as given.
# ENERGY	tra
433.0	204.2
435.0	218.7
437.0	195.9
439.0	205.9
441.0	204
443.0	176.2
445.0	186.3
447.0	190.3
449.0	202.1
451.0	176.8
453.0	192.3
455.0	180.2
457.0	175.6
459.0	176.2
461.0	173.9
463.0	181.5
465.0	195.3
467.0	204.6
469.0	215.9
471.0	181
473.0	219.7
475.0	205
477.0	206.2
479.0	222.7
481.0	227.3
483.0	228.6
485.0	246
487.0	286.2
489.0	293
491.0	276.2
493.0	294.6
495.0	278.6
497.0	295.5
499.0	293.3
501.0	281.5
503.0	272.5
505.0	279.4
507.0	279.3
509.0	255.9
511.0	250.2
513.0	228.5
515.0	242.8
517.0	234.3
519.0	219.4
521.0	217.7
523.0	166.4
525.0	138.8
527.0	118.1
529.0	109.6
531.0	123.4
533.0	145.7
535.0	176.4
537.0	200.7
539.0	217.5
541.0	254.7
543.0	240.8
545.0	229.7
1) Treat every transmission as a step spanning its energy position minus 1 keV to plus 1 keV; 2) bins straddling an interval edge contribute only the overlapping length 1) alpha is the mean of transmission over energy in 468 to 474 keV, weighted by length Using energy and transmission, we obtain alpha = 206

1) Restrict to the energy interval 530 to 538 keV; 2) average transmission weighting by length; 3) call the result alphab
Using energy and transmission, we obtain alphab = 162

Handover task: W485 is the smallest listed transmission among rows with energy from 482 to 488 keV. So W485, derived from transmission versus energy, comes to 228.6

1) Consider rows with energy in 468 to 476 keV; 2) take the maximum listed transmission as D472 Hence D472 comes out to 219.7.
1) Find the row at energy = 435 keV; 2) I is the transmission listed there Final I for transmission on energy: 218.7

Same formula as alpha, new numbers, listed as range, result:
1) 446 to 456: 188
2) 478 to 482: 225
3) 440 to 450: 192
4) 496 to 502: 290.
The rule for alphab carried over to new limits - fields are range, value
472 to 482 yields 216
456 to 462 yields 175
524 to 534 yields 127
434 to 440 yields 207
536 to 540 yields 209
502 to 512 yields 267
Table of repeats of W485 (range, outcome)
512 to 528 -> 118.1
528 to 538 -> 109.6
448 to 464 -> 173.9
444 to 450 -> 186.3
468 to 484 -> 181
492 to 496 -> 278.6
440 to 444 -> 176.2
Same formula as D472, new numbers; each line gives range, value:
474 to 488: 286.2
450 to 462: 192.3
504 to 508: 279.4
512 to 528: 242.8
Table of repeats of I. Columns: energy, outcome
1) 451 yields 176.8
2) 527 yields 118.1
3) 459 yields 176.2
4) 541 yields 254.7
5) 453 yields 192.3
